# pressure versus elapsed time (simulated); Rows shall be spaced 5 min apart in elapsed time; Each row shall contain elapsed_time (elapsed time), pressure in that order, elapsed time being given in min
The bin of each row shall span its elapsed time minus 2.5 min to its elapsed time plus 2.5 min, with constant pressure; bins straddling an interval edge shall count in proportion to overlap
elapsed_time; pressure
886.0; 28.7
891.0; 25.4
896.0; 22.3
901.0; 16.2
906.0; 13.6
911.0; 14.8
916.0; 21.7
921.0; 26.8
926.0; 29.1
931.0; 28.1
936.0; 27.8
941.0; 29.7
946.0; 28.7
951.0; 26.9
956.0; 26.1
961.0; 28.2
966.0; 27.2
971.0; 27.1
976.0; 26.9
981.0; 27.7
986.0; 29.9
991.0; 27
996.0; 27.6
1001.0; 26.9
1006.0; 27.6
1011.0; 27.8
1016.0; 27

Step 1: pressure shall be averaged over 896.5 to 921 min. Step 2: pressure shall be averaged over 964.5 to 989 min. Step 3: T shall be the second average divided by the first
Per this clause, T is 1.5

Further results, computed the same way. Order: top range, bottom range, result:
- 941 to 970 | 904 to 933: 1.23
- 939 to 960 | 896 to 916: 1.67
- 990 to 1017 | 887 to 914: 1.43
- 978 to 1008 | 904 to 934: 1.23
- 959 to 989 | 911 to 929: 1.14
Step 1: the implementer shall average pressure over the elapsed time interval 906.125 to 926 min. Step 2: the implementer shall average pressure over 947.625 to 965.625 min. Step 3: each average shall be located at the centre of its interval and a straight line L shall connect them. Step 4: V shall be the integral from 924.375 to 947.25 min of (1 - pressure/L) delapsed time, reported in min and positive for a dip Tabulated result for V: -4.4 min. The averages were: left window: 21.2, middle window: 28.7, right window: 27.2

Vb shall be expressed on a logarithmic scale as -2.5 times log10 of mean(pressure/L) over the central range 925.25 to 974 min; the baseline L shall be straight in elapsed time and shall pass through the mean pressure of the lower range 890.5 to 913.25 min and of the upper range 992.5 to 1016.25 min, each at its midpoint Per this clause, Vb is -0.245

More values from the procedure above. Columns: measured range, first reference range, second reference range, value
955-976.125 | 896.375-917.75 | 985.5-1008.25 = -0.141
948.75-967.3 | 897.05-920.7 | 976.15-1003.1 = -0.137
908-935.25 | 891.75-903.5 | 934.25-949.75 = 0.037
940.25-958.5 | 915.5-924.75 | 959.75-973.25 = -0.039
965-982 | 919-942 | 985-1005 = 0.027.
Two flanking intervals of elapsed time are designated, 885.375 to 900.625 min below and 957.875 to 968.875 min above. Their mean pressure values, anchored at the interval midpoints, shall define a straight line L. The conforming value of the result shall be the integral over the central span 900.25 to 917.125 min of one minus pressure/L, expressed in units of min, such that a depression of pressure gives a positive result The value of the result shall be 5.8 min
